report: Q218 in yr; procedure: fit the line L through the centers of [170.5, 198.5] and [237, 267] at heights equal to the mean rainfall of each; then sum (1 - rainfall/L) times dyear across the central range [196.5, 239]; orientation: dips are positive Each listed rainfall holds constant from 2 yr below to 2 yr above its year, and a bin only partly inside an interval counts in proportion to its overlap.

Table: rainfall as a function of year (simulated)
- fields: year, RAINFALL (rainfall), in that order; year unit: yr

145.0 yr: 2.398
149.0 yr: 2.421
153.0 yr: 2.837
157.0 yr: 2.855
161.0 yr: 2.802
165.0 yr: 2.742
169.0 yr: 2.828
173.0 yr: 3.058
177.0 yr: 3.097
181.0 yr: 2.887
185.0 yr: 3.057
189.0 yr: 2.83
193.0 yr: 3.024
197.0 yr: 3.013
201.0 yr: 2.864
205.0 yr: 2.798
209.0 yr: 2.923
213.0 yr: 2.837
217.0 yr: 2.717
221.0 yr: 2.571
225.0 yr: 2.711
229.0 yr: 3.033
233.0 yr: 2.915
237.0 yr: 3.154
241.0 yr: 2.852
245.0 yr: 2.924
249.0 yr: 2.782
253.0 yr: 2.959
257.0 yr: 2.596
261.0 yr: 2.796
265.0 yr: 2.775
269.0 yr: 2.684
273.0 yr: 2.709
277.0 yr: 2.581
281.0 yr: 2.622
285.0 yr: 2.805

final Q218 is 0.8 yr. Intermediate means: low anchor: 2.99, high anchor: 2.83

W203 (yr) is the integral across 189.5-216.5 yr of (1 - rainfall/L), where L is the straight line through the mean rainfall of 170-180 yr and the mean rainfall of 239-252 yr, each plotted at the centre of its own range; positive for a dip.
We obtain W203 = 0.6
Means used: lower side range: 3.03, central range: 2.89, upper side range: 2.86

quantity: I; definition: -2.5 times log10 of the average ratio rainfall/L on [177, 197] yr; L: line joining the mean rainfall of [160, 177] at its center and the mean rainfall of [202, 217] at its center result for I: -0.04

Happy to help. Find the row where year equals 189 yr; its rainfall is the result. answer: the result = 2.83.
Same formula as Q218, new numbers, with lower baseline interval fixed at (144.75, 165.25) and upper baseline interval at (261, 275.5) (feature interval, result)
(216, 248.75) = -1.72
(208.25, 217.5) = -0.41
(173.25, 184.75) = -1.32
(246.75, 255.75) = -0.42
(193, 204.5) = -0.97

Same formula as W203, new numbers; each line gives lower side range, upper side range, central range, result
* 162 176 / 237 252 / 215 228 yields 0.90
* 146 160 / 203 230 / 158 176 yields -1.05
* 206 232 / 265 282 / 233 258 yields -1.42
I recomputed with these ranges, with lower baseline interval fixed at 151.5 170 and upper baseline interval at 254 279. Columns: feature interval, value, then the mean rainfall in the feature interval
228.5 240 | -0.11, 3.02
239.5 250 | -0.05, 2.86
